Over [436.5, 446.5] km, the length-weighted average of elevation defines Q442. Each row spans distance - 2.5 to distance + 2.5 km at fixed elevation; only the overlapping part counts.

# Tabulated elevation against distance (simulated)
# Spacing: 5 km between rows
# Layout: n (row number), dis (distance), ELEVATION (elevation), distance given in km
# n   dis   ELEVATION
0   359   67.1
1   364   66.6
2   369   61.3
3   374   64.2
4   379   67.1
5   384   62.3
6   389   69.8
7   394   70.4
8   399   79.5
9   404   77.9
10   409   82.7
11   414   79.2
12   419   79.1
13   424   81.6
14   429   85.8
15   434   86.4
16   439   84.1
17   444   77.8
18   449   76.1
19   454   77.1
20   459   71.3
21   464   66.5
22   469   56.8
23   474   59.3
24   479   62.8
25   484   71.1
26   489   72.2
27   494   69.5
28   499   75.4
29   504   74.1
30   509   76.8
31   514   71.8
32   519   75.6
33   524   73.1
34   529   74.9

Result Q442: 81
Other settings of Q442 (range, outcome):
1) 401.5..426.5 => 80.1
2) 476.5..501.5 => 70.2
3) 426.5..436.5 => 86.1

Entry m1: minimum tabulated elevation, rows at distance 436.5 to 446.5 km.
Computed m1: 77.8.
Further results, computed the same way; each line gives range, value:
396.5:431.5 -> 77.9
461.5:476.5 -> 56.8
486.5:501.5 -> 69.5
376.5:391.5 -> 62.3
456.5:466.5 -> 66.5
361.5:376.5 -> 61.3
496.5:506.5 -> 74.1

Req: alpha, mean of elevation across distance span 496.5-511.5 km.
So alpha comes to 75.4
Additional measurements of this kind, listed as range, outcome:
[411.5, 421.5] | 79.2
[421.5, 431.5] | 83.7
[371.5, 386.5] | 64.5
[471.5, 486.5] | 64.4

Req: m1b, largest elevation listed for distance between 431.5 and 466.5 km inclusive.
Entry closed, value 86.4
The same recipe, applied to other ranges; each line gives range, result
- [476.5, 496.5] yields 72.2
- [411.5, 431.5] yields 85.8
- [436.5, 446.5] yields 84.1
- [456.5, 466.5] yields 71.3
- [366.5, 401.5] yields 79.5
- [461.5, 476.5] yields 66.5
